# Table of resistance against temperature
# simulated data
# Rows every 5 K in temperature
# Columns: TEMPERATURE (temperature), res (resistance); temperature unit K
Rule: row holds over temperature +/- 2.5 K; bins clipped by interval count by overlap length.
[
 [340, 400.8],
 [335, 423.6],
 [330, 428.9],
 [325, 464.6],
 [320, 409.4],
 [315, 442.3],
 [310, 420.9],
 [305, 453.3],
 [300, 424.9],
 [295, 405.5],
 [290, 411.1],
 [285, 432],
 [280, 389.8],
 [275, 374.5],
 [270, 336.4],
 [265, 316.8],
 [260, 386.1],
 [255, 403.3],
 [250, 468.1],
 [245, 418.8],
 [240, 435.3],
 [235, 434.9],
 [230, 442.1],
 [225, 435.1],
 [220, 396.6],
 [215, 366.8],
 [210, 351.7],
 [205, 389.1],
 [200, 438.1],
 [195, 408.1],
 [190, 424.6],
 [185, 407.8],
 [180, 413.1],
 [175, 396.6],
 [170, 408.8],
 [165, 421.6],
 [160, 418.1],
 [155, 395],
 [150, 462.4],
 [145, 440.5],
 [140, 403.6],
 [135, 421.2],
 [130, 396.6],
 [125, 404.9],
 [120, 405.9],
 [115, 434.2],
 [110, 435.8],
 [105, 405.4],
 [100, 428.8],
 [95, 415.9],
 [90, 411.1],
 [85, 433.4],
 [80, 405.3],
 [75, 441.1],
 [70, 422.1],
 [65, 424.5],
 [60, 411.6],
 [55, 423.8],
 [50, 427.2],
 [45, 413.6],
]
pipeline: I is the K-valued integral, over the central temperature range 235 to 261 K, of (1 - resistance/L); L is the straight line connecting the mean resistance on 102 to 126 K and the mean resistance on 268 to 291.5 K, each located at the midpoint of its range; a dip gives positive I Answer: -2.0 K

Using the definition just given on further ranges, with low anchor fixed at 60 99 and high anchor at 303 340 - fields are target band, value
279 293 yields 0.6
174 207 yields 1.1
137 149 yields -0.1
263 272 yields 2.2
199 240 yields 1.9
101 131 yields 0.5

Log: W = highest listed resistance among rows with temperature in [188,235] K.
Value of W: 442.1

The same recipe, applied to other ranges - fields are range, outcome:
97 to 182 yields 462.4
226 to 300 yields 468.1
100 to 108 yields 428.8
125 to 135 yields 421.2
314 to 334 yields 464.6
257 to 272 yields 386.1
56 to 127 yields 441.1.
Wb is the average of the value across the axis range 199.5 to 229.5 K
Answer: 396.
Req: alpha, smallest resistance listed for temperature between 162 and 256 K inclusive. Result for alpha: 351.7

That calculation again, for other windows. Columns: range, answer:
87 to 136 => 396.6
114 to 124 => 405.9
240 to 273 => 316.8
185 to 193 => 407.8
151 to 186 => 395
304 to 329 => 409.4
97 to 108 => 405.4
